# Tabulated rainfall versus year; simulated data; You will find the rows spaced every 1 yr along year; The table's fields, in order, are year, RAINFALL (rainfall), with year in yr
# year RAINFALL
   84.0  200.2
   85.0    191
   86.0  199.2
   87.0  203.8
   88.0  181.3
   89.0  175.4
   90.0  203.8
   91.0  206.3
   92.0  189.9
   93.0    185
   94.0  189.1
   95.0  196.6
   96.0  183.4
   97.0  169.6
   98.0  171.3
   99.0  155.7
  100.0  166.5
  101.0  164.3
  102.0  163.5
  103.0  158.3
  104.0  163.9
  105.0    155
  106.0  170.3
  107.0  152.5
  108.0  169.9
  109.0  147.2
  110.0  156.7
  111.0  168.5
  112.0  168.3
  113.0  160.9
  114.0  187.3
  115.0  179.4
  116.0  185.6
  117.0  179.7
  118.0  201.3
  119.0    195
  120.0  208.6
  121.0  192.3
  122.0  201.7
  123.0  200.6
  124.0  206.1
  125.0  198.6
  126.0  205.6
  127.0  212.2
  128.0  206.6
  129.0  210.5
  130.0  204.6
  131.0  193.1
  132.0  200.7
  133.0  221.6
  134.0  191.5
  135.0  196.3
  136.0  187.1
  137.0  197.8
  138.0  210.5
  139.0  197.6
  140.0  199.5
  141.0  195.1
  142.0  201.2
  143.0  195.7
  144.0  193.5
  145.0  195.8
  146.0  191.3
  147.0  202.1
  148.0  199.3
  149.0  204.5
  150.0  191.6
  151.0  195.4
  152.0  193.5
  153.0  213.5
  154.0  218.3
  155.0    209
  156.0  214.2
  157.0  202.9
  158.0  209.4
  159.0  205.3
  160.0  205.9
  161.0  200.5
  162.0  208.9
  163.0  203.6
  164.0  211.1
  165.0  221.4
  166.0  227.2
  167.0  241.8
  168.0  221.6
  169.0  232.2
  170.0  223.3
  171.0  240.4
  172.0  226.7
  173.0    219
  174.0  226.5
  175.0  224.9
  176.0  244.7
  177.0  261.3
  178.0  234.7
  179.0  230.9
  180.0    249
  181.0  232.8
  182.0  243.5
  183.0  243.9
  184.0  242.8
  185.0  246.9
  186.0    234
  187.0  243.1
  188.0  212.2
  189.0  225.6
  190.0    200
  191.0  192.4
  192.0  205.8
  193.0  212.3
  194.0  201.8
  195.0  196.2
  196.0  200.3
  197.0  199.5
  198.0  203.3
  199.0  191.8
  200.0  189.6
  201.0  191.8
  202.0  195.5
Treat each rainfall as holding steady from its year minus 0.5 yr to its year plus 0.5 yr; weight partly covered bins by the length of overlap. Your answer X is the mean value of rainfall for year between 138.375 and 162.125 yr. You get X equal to 202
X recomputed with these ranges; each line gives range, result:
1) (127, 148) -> 200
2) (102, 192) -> 205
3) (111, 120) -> 183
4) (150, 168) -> 210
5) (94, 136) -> 184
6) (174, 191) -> 234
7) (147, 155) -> 203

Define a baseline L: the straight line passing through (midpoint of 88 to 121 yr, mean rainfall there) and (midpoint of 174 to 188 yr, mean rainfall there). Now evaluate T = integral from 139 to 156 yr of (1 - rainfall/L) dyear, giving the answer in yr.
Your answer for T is 0.9 yr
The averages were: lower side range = 176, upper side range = 239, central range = 200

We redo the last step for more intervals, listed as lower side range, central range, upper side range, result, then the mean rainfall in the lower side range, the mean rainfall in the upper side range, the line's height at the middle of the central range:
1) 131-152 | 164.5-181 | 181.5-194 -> -1.3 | 198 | 224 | 216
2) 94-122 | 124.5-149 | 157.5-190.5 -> -0.4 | 174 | 227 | 197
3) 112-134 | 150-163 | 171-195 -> 0.5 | 197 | 228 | 214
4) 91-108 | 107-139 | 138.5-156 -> -0.9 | 172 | 200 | 186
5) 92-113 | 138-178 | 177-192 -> -0.3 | 168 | 231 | 211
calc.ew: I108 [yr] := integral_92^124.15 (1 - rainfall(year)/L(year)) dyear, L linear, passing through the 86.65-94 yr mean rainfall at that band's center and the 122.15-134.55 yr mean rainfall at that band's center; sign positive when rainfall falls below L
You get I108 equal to 3.4 yr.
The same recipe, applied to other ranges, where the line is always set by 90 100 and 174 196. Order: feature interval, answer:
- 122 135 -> -0.3 yr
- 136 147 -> 0.4 yr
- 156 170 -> 0.1 yr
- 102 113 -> 1.6 yr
